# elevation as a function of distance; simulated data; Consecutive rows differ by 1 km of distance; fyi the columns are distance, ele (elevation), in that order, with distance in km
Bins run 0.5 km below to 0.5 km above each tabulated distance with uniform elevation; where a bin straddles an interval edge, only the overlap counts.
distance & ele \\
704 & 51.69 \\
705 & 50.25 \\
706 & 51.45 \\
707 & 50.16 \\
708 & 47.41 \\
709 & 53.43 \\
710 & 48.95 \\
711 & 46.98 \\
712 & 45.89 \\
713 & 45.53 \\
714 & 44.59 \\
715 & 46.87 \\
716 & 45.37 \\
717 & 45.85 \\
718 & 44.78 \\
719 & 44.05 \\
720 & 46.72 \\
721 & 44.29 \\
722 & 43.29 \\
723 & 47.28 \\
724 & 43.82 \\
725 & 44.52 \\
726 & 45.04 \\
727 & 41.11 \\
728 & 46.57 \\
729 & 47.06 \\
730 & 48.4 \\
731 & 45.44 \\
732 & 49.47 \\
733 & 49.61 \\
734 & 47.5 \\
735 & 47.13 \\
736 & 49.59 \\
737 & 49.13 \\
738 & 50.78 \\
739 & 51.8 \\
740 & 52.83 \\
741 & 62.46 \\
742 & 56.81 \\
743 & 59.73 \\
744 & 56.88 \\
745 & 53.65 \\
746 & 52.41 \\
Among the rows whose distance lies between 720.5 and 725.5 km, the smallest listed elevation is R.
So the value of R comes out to 43.29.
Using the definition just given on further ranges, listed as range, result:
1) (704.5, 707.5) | 50.16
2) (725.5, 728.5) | 41.11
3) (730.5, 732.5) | 45.44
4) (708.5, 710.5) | 48.95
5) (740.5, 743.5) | 56.81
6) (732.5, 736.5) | 47.13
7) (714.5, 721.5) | 44.05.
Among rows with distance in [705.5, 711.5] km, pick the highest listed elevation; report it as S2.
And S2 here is 53.43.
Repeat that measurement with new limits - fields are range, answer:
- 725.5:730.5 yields 48.4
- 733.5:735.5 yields 47.5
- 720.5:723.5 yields 47.28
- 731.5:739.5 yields 51.8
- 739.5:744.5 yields 62.46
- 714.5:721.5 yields 46.87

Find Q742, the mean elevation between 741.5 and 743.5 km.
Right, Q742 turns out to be 58.3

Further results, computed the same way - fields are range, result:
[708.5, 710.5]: 51.2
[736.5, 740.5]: 51.1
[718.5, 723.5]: 45.1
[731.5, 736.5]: 48.7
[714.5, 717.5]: 46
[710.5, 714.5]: 45.7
